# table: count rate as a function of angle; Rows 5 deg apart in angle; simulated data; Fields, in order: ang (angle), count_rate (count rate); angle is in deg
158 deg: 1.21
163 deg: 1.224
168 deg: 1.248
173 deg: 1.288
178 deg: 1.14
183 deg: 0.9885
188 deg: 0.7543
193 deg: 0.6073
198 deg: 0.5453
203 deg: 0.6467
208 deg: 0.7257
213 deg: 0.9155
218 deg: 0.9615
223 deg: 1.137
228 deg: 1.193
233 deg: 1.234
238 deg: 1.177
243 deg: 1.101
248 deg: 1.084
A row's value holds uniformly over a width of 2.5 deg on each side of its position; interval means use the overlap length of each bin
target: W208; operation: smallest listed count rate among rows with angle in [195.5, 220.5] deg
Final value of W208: 0.5453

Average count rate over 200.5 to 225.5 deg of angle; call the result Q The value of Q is 0.877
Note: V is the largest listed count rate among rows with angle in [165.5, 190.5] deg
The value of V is 1.288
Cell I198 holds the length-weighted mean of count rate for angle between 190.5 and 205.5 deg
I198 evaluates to 0.6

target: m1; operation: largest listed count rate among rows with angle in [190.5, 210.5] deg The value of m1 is 0.7257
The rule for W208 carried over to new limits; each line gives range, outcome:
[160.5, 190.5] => 0.7543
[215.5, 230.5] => 0.9615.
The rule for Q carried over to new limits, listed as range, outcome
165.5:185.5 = 1.17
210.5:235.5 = 1.09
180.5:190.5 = 0.871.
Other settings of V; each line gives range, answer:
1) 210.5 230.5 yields 1.193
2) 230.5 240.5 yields 1.234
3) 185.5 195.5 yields 0.7543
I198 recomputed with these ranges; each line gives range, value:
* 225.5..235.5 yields 1.21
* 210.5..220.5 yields 0.939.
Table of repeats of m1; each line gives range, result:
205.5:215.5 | 0.9155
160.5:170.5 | 1.248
